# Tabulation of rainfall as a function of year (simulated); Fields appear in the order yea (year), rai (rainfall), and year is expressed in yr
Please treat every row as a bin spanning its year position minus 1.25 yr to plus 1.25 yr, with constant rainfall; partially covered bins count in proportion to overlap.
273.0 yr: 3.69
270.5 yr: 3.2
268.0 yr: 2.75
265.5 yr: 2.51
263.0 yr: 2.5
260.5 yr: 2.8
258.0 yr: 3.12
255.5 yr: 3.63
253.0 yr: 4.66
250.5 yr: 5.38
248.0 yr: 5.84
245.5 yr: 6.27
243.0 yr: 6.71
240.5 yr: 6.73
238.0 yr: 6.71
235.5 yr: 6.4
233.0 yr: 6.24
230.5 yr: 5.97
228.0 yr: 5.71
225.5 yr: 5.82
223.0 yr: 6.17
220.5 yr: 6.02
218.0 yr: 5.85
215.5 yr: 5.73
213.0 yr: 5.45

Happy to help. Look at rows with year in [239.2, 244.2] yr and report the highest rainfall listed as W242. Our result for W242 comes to 6.73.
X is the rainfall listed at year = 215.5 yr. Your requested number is 5.73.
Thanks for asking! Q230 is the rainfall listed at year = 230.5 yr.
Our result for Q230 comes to 5.97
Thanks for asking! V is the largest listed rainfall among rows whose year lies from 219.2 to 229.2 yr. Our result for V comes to 6.17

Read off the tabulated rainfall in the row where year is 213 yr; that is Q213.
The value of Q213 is 5.45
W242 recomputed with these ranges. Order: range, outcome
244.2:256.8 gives 6.27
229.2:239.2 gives 6.71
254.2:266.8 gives 3.63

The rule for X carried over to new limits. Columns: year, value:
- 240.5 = 6.73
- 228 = 5.71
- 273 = 3.69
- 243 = 6.71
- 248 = 5.84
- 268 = 2.75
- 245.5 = 6.27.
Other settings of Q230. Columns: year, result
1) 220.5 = 6.02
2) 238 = 6.71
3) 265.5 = 2.51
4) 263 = 2.5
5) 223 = 6.17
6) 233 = 6.24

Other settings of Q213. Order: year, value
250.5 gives 5.38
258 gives 3.12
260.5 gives 2.8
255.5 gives 3.63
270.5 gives 3.2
